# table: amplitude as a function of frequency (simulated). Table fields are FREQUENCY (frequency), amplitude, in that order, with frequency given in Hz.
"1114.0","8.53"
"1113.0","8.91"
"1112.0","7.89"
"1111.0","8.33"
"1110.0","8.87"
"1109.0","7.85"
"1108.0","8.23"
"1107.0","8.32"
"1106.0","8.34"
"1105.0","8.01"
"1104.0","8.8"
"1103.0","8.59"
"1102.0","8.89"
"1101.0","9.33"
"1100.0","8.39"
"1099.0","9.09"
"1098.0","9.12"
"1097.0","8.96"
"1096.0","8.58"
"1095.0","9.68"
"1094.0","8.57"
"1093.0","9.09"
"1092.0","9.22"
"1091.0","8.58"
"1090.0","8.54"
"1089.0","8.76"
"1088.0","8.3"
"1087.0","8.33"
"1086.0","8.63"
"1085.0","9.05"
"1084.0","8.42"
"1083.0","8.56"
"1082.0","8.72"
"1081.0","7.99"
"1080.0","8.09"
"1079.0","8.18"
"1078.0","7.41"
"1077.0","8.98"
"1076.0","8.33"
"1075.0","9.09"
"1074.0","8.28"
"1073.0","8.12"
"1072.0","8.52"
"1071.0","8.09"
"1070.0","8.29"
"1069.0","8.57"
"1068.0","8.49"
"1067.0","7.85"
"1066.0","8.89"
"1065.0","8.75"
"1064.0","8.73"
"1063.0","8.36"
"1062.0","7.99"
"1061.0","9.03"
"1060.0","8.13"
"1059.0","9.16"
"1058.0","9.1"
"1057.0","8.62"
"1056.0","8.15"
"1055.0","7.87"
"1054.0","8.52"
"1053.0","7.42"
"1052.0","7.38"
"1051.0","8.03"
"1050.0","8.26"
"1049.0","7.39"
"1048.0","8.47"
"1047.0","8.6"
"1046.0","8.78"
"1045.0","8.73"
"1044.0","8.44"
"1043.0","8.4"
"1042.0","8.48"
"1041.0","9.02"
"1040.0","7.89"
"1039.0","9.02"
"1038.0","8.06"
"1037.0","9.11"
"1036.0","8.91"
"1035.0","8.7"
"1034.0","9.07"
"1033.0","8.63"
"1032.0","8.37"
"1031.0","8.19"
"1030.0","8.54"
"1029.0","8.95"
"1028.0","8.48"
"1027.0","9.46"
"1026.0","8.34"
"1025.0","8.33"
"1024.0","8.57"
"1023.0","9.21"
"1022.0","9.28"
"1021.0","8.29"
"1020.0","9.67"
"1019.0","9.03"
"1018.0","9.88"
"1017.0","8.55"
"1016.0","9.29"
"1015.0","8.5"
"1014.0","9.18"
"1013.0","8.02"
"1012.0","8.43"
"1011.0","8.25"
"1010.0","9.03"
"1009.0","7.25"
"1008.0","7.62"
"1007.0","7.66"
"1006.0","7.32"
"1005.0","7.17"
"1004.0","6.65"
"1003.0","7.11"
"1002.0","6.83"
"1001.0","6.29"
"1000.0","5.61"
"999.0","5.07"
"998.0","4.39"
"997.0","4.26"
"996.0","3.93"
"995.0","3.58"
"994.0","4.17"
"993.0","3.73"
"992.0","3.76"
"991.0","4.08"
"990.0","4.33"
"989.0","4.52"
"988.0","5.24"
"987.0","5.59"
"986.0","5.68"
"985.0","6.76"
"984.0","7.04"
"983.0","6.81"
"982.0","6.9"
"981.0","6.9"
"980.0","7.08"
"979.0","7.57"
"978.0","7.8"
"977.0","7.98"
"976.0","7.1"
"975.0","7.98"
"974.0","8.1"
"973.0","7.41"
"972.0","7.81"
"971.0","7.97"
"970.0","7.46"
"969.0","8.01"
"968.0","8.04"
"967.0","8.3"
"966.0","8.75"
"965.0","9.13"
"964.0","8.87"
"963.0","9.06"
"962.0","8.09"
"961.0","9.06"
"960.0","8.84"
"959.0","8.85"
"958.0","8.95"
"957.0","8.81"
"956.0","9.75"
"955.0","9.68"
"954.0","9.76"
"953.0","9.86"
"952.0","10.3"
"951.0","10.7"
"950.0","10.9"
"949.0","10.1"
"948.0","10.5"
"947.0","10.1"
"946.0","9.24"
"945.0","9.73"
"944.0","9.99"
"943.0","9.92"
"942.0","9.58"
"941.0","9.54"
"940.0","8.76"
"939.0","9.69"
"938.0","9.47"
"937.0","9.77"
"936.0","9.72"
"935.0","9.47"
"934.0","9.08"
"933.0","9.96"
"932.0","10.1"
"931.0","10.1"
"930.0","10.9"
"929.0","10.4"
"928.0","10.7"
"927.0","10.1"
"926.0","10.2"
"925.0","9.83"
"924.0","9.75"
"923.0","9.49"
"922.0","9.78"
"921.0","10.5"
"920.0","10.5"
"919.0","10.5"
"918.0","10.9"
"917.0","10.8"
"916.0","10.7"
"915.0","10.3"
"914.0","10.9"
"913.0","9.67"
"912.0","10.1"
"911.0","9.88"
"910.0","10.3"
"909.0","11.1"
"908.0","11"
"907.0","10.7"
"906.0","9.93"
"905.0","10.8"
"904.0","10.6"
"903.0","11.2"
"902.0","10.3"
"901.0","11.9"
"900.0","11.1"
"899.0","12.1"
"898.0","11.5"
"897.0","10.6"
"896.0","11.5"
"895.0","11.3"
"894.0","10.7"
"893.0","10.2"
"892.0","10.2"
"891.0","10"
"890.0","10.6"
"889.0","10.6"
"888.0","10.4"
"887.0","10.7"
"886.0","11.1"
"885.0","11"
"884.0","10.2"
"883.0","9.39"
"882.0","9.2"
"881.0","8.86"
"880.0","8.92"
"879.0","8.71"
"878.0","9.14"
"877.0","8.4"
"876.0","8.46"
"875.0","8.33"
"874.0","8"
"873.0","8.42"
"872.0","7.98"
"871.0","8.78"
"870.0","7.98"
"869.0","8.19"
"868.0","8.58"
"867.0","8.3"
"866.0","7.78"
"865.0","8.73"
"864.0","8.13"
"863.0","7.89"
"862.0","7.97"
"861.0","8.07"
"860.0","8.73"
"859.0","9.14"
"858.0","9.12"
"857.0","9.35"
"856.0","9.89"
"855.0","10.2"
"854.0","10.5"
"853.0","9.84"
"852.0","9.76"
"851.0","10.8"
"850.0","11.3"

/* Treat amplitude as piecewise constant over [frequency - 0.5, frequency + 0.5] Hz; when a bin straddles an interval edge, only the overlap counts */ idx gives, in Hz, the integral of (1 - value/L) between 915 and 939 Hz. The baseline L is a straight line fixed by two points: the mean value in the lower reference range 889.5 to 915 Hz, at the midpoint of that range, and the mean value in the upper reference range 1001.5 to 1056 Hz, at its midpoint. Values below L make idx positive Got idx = 0.35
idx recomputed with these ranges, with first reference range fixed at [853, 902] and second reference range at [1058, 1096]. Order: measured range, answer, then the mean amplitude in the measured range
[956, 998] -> 9.8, 6.94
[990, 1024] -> 7.2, 6.99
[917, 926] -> -0.9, 10.2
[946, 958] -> -1.1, 9.96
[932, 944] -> -0.5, 9.58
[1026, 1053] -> 0.7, 8.49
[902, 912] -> -1.3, 10.6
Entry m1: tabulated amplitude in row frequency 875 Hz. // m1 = 8.33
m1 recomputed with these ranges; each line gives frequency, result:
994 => 4.17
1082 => 8.72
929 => 10.4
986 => 5.68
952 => 10.3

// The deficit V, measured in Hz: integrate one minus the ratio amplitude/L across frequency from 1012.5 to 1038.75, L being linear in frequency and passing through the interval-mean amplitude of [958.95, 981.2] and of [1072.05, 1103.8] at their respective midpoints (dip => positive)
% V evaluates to -1.39 Hz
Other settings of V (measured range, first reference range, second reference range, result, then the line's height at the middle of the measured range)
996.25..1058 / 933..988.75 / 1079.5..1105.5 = 3.92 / 8.65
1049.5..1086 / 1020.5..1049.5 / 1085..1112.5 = 1.07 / 8.63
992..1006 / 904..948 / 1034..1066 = 5.85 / 9.13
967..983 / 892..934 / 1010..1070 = 3.30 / 9.58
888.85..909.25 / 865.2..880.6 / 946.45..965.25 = -4.86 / 8.77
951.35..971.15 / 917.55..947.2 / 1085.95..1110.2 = 1.64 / 9.71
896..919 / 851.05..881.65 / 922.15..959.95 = -3.47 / 9.35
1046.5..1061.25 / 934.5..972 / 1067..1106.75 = 0.83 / 8.76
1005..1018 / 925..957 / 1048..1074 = 1.00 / 8.97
